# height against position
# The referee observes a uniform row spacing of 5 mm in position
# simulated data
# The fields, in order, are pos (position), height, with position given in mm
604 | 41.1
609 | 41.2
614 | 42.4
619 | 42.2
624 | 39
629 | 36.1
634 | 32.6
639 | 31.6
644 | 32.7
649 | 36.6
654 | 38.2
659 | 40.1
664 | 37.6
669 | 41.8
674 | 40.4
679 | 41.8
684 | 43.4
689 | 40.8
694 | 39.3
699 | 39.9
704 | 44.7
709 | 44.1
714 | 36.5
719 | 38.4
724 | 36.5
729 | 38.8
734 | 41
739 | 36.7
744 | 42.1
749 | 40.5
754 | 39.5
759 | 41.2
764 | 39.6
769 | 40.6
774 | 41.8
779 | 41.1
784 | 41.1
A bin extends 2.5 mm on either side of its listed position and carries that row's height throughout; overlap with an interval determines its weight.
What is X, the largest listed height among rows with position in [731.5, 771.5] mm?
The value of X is 42.1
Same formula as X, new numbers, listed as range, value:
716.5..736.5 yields 41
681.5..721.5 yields 44.7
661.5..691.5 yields 43.4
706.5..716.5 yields 44.1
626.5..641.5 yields 36.1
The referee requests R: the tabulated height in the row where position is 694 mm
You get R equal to 39.3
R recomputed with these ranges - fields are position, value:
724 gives 36.5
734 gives 41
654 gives 38.2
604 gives 41.1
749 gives 40.5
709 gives 44.1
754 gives 39.5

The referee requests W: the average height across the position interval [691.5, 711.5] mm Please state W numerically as 42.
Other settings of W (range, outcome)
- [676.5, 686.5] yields 42.6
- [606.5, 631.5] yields 40.2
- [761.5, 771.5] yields 40.1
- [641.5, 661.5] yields 36.9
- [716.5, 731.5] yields 37.9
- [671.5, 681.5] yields 41.1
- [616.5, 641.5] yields 36.3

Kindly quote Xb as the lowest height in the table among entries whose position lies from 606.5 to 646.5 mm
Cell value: 31.6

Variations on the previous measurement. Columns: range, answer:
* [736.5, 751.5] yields 36.7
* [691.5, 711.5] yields 39.3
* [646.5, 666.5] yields 36.6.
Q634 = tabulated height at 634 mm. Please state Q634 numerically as 32.6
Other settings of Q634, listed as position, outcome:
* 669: 41.8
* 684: 43.4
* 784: 41.1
